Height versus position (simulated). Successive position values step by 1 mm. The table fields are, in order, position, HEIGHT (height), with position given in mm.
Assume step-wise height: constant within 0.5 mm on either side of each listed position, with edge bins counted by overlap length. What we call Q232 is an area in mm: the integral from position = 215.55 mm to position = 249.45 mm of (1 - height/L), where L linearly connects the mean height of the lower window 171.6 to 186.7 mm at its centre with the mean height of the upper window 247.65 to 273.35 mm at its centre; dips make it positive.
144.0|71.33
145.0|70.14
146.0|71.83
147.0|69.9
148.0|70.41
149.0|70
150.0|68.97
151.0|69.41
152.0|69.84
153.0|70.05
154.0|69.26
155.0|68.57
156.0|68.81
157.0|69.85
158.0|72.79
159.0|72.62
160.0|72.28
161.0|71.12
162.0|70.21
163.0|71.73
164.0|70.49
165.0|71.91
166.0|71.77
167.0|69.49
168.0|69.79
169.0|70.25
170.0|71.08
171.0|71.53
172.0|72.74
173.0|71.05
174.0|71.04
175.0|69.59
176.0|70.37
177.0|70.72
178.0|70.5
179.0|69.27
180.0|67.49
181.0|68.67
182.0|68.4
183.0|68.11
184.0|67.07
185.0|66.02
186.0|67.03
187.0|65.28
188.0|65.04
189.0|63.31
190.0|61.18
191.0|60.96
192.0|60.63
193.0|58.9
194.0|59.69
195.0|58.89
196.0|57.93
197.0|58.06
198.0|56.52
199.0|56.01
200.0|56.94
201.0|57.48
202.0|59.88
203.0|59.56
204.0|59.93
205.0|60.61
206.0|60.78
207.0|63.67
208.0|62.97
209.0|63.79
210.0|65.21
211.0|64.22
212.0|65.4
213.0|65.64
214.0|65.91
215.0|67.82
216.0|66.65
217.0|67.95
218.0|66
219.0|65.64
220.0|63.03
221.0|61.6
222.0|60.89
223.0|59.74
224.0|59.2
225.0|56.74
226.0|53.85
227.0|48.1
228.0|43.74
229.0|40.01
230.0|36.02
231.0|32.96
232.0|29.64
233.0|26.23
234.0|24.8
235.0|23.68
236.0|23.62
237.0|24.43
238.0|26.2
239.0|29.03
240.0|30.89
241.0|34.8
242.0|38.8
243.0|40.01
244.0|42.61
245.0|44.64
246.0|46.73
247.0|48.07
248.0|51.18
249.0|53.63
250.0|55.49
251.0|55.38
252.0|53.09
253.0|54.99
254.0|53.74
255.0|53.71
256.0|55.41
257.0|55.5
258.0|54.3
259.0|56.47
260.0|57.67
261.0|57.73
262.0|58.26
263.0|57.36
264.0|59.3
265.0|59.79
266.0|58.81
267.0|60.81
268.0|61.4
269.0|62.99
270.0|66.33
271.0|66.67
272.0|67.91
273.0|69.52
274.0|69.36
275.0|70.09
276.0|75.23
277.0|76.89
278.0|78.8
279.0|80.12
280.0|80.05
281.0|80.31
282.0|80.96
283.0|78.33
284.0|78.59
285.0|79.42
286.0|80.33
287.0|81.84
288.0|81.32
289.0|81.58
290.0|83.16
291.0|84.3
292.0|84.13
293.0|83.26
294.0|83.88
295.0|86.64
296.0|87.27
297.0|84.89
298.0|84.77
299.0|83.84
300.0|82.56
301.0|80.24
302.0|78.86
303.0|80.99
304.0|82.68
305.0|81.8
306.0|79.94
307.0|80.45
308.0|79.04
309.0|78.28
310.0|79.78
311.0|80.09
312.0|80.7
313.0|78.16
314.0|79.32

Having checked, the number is 9.6 mm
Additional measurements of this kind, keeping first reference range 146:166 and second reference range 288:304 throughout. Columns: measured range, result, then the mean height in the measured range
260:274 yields 3.2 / 62.2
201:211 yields 1.8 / 61.7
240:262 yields 8.0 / 50.4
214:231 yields 4.4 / 56.8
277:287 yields 0.3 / 79.6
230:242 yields 7.6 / 28.6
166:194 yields 2.0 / 67.5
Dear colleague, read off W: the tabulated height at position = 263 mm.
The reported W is 57.36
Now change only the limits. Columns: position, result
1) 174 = 71.04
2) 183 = 68.11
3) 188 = 65.04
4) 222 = 60.89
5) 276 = 75.23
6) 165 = 71.91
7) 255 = 53.71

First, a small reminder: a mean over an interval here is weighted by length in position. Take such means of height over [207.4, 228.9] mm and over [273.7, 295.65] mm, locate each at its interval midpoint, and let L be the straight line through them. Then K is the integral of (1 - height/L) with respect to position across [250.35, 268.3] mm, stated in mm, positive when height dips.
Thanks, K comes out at 3.97 mm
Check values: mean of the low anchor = 61.2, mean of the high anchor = 80.1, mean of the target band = 56.8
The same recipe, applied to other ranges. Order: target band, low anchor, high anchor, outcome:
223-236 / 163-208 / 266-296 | 5.63 mm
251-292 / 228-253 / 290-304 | -3.18 mm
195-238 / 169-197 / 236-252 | -0.41 mm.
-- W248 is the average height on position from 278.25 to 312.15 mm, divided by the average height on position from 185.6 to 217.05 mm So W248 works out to 1.32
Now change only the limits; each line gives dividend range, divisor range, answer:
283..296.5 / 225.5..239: 2.49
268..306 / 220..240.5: 1.96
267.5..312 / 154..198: 1.16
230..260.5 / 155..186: 0.61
